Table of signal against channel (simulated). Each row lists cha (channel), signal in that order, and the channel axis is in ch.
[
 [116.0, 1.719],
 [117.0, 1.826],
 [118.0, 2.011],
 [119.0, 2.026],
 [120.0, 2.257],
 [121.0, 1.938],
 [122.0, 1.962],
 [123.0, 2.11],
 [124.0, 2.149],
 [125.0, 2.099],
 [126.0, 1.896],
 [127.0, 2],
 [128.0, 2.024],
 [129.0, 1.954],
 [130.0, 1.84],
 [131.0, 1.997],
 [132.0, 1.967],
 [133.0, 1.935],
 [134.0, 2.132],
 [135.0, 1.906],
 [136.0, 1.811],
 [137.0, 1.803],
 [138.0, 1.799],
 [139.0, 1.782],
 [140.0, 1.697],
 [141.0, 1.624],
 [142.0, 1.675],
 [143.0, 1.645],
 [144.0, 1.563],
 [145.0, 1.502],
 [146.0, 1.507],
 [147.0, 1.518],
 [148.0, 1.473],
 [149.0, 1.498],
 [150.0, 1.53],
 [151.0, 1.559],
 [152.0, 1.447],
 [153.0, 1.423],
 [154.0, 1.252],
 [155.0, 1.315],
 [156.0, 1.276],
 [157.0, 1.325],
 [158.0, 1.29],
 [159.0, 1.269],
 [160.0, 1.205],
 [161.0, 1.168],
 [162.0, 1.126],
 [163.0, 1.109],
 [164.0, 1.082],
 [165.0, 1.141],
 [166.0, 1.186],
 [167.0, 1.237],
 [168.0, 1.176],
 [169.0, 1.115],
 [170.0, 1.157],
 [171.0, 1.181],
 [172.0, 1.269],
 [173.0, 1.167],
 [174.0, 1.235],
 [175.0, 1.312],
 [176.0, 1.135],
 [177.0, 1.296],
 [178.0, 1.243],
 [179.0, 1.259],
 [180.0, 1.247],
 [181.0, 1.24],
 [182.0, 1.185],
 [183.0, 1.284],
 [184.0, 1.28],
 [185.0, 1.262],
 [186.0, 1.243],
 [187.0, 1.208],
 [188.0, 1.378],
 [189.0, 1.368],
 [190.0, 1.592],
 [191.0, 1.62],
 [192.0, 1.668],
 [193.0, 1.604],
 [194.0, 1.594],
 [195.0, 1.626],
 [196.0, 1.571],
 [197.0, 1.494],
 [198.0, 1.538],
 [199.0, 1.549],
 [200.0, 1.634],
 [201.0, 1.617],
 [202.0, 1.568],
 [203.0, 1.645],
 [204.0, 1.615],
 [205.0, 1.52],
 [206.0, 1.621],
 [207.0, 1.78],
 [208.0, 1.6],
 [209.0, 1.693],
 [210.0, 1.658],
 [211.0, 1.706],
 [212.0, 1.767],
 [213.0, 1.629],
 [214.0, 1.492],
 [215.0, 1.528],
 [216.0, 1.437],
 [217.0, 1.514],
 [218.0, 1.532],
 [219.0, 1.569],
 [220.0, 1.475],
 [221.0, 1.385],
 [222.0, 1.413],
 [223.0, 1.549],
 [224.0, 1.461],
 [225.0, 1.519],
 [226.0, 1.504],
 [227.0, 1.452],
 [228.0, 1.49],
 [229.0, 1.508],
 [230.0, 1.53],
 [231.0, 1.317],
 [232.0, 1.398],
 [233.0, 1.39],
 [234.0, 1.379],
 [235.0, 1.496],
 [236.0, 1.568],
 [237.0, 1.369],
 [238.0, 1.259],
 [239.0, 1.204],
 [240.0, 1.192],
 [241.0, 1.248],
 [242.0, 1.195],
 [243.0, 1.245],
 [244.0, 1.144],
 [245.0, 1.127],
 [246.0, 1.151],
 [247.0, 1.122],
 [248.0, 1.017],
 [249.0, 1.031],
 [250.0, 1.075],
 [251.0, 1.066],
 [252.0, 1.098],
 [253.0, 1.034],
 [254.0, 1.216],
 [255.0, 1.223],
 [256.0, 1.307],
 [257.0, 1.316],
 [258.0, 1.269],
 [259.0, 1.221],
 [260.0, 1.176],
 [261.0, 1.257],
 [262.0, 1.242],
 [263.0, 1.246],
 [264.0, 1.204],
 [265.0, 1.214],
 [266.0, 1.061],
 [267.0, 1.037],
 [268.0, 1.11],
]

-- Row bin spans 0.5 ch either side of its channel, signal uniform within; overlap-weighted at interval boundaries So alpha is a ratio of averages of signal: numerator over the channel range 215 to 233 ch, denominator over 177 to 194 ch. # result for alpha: 1.1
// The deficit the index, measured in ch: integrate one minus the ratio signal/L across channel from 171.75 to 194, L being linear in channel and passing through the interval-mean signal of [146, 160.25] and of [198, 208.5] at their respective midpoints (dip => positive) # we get 2.8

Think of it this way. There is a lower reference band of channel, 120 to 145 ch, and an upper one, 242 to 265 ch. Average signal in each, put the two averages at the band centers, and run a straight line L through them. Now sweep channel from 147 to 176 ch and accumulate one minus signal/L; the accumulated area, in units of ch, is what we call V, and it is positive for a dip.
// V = 7.6 ch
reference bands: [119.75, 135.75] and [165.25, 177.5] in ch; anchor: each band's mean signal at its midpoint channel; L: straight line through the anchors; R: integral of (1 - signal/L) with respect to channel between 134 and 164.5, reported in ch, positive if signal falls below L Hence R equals 2.6 ch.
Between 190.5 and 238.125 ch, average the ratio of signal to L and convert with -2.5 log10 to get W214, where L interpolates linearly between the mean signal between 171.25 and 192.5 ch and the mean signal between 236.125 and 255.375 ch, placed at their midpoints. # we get -0.24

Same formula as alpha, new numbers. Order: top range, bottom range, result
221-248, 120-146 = 0.72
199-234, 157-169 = 1.30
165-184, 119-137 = 0.61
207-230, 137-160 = 1.03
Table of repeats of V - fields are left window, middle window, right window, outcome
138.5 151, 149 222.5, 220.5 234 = 5.4 ch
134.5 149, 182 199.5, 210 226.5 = 1.4 ch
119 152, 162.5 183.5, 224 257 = 5.4 ch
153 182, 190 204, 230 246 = -3.8 ch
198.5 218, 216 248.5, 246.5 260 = 0.0 ch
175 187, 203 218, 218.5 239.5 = -2.7 ch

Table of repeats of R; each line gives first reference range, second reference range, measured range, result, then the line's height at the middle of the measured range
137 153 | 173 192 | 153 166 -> 2.3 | 1.48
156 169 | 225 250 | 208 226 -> -3.9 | 1.27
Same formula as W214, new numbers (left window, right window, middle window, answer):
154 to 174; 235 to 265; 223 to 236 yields -0.21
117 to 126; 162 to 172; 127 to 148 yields -0.03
